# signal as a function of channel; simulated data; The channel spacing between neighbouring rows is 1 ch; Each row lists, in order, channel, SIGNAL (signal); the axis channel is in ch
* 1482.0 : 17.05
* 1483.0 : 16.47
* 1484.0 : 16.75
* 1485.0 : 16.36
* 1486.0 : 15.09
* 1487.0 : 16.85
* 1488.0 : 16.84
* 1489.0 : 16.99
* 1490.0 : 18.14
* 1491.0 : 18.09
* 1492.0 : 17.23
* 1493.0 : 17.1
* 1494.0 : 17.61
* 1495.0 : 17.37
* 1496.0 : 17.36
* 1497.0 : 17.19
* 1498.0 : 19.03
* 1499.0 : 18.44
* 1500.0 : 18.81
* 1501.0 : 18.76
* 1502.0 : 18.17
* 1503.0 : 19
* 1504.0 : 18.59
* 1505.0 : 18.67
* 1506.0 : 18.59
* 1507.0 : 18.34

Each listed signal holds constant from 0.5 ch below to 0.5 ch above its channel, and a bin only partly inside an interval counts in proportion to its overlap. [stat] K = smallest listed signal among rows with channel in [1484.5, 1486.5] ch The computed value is 15.09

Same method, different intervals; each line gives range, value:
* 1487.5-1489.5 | 16.84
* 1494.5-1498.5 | 17.19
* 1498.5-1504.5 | 18.17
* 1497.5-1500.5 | 18.44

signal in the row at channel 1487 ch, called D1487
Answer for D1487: 16.85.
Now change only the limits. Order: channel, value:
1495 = 17.37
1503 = 19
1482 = 17.05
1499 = 18.44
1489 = 16.99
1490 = 18.14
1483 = 16.47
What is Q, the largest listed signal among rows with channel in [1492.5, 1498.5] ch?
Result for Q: 19.03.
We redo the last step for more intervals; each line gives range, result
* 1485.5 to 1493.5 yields 18.14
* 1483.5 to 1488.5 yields 16.85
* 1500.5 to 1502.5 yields 18.76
